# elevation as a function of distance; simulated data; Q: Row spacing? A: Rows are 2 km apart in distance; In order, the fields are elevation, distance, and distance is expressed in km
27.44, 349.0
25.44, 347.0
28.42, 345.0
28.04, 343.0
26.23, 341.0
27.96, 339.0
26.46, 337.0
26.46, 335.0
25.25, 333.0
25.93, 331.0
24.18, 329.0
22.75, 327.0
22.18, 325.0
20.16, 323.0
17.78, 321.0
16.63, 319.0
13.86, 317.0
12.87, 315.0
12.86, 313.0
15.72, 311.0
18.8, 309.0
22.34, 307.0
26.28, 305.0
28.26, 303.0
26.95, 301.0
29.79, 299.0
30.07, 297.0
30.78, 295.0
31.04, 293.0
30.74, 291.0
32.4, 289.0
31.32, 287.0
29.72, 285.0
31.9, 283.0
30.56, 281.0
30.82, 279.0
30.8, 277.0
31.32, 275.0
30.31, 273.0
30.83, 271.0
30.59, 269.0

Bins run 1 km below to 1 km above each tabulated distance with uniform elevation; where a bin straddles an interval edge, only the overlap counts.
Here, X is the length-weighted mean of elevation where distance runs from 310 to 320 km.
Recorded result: 14.4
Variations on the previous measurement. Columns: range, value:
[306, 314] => 17.4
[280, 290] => 31.2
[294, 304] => 29.2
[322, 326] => 21.2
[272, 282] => 30.8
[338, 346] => 27.7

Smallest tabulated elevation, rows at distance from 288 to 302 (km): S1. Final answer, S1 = 26.95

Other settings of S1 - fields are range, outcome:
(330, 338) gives 25.25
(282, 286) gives 29.72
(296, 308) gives 22.34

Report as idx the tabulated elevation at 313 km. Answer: 12.86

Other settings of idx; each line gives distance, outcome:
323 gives 20.16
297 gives 30.07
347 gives 25.44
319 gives 16.63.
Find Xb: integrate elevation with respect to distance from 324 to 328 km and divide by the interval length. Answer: 22.5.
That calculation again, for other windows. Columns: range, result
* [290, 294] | 30.9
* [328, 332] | 25.1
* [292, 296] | 30.9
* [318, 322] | 17.2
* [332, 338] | 26.1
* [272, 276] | 30.8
